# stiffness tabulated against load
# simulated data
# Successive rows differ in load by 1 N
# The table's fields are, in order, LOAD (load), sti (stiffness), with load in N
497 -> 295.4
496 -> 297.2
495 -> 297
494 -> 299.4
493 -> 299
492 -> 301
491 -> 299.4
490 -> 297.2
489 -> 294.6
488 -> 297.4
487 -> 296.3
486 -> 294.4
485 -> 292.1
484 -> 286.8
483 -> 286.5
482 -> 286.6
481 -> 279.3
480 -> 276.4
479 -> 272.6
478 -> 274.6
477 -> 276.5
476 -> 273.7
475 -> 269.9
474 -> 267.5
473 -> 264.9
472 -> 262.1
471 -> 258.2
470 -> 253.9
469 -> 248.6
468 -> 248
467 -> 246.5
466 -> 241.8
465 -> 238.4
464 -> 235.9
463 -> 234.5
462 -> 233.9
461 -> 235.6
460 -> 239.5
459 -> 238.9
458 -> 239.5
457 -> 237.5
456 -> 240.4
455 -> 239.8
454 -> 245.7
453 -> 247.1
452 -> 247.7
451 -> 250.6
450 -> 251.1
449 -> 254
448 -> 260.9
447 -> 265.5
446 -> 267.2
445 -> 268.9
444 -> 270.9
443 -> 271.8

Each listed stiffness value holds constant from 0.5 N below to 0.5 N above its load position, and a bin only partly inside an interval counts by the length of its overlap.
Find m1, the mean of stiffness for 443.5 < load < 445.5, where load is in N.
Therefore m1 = 270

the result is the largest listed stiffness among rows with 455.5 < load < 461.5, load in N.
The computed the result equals 240.4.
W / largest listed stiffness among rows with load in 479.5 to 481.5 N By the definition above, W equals 279.3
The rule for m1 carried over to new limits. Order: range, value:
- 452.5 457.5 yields 242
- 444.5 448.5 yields 266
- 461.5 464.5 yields 235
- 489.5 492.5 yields 299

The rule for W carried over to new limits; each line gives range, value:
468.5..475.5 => 269.9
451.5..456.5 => 247.7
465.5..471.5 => 258.2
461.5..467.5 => 246.5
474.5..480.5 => 276.5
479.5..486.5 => 294.4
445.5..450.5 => 267.2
